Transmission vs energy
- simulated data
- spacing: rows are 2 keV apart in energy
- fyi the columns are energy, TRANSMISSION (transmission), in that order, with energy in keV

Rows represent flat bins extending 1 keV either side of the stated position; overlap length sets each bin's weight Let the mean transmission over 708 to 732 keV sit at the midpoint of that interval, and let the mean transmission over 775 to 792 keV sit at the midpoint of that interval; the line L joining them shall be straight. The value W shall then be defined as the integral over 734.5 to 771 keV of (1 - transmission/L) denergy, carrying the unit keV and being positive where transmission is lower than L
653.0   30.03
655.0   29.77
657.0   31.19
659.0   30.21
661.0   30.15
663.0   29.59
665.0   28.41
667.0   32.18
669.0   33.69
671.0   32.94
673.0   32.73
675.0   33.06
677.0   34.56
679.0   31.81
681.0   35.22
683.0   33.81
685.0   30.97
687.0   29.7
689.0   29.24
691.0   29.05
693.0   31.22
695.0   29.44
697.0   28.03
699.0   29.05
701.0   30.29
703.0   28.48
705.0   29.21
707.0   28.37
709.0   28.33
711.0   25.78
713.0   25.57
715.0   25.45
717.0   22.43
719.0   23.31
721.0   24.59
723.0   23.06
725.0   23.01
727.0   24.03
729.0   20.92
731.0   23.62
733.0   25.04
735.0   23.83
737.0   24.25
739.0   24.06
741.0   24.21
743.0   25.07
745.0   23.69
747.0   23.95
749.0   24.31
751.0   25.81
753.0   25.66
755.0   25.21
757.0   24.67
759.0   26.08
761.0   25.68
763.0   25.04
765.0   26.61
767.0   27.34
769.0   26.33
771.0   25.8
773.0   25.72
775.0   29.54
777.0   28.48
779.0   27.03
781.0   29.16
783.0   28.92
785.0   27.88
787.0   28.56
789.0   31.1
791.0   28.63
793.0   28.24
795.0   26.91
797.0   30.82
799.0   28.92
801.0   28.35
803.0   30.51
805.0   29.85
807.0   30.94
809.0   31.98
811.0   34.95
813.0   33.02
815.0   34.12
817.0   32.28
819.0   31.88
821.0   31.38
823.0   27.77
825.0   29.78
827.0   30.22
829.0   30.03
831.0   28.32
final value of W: 1.9 keV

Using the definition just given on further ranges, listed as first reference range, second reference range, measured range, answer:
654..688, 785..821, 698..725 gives 4.4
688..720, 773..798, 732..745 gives 1.7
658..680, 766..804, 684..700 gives 0.8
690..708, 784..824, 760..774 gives 1.8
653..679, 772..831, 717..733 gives 3.9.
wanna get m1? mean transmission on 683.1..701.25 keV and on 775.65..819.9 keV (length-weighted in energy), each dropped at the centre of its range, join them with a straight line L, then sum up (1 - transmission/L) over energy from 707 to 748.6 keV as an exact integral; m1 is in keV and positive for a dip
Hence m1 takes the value 7.8 keV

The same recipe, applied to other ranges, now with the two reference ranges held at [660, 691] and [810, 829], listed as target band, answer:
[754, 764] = 2.0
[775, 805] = 2.6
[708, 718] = 2.0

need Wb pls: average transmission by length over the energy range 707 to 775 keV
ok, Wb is 24.9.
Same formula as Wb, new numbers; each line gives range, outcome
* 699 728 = 26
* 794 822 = 31.1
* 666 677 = 33.1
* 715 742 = 23.6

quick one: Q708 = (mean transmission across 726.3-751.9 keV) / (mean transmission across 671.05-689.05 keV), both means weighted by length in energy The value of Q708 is 0.74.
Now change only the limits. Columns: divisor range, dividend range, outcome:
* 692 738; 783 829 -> 1.17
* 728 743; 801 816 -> 1.34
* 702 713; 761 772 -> 0.94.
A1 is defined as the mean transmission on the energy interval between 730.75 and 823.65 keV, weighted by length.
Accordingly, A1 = 27.8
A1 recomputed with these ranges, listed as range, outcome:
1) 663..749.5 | 27.7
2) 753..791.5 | 27.2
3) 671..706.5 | 31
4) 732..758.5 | 24.6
